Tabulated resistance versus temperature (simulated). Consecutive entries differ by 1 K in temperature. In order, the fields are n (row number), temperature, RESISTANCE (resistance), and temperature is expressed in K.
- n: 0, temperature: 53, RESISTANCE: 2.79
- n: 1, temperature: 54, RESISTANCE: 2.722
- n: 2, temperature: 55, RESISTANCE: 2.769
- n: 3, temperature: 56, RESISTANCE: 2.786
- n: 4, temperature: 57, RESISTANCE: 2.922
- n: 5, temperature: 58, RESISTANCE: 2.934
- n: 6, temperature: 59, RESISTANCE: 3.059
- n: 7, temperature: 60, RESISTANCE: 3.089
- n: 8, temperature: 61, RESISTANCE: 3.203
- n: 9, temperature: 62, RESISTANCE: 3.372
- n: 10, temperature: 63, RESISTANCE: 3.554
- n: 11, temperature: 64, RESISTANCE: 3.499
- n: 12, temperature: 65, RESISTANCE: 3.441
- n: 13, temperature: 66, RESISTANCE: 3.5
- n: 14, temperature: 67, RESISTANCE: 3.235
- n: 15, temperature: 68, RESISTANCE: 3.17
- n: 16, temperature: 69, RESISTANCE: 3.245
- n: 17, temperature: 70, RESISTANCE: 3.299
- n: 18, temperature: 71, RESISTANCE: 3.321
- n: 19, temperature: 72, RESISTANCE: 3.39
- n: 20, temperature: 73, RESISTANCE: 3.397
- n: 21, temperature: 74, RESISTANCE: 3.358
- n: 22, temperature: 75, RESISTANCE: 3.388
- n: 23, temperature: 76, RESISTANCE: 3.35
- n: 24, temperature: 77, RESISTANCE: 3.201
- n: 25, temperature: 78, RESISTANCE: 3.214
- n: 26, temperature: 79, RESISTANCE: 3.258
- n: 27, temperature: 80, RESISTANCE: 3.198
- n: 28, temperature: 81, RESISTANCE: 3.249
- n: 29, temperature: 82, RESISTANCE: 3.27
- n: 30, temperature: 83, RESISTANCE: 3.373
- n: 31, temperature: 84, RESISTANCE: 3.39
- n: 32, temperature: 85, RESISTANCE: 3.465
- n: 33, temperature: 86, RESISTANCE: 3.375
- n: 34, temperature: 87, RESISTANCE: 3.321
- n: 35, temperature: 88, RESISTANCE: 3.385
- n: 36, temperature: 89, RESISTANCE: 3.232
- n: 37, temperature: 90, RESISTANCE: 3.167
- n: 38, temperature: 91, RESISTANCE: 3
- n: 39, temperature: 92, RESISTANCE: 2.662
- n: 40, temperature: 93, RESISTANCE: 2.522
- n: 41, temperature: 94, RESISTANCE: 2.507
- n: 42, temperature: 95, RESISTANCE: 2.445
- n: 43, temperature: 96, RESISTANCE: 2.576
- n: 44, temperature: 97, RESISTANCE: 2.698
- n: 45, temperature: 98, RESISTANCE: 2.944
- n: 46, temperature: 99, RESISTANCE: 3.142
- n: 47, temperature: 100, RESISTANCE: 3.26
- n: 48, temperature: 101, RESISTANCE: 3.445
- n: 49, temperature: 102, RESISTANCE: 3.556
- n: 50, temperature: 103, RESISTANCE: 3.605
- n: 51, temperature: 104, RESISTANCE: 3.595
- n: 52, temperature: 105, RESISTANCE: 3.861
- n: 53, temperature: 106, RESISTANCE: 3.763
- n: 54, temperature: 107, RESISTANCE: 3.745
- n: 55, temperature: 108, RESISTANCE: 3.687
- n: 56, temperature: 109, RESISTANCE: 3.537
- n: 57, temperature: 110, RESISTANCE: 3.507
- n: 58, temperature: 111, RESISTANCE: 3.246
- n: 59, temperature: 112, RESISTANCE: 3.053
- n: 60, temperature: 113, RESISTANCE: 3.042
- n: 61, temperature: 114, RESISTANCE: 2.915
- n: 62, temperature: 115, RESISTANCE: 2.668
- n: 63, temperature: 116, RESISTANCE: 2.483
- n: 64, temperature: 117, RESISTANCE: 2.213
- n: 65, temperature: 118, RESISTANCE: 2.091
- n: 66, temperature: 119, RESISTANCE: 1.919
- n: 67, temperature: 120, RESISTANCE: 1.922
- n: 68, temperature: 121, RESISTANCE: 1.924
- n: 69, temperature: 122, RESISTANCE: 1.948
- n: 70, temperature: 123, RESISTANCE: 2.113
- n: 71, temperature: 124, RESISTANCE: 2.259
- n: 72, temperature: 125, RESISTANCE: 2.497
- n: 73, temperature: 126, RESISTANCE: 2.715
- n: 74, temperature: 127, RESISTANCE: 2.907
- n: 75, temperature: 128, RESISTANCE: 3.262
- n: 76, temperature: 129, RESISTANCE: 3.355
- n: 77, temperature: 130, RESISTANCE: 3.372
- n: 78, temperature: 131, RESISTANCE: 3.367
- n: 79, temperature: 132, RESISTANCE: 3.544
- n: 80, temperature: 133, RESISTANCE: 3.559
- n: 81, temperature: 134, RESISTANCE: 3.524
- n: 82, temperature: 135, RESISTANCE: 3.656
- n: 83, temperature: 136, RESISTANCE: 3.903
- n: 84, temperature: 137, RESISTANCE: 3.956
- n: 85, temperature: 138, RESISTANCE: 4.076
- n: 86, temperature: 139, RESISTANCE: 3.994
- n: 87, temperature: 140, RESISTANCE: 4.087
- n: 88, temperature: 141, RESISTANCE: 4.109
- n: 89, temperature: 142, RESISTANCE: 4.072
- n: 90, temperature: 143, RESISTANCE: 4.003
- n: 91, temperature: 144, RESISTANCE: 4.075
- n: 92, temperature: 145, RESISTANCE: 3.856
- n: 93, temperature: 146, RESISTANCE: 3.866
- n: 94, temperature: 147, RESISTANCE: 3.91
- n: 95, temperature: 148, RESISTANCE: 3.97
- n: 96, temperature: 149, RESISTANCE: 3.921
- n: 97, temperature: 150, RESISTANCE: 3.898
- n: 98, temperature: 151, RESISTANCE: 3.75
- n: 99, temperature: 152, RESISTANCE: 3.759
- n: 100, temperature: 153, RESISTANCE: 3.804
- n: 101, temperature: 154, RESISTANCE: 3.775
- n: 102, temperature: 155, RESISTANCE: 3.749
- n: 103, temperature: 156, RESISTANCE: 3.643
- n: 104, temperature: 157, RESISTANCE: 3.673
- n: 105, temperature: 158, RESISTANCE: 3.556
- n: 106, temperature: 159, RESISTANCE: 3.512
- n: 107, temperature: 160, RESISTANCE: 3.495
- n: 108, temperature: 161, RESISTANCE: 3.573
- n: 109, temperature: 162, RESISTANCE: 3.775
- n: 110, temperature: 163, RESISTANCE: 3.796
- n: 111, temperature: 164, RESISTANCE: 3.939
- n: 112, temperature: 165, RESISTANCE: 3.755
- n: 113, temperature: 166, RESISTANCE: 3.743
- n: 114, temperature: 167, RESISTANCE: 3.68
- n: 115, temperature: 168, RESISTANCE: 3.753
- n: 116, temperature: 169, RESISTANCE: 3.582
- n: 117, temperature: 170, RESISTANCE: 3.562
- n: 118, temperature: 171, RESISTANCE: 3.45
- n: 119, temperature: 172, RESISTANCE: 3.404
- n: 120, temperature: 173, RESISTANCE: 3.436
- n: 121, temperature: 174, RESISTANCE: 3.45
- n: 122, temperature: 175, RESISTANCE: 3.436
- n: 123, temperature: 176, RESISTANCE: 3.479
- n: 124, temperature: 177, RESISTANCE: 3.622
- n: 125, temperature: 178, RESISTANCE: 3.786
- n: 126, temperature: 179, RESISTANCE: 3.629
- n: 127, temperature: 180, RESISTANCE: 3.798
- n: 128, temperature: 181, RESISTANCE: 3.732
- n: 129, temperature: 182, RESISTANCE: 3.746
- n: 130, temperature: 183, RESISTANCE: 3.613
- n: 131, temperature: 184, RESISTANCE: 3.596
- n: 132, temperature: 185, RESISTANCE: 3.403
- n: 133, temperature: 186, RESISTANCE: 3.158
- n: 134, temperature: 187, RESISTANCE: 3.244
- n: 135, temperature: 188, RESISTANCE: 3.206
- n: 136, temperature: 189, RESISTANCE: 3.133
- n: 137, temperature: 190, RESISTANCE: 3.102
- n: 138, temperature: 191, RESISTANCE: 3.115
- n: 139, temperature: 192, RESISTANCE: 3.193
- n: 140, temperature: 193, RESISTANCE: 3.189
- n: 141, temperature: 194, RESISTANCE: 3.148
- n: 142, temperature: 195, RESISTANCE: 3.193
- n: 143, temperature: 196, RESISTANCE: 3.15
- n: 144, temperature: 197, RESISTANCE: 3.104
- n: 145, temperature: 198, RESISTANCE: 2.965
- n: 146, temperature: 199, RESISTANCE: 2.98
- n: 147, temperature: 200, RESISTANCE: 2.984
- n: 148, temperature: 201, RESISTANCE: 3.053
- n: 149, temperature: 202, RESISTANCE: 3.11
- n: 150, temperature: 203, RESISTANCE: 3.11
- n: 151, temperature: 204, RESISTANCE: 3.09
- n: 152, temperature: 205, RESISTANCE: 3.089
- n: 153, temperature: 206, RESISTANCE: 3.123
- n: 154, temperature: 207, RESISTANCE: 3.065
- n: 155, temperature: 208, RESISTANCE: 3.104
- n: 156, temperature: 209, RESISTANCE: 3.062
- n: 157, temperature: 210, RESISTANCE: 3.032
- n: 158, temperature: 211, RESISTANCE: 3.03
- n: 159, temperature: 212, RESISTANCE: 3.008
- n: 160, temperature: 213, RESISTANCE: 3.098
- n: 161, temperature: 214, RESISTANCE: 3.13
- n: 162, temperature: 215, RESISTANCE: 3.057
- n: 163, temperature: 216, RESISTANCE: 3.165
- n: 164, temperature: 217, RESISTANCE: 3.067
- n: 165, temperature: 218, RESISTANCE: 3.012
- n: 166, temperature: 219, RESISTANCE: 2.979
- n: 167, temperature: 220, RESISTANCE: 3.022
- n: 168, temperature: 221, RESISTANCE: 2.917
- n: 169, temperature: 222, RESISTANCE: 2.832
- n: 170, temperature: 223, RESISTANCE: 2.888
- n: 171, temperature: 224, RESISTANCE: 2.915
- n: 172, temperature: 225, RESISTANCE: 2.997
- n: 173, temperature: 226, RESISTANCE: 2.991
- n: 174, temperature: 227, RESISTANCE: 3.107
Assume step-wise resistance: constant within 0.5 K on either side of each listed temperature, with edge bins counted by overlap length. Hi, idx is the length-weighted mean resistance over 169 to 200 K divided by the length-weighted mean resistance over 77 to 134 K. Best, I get 1.11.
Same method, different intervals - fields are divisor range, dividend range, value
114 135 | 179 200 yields 1.21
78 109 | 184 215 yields 0.97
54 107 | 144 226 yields 1.05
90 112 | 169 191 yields 1.08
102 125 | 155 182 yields 1.26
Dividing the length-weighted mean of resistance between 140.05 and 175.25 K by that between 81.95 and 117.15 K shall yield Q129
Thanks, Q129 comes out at 1.18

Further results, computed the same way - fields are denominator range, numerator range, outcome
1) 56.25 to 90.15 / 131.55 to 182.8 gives 1.14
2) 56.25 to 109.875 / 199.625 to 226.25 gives 0.93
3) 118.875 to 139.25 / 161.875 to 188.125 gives 1.18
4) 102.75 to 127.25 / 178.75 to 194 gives 1.19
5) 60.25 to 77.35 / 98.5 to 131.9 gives 0.89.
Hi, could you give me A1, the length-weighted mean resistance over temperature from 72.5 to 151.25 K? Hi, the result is 3.25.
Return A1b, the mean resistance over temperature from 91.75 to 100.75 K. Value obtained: 2.77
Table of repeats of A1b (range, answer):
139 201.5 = 3.57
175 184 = 3.66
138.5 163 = 3.83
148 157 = 3.79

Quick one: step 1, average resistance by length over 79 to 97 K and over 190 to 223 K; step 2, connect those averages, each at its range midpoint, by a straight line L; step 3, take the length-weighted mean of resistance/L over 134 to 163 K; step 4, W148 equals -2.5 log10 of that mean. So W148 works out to -0.24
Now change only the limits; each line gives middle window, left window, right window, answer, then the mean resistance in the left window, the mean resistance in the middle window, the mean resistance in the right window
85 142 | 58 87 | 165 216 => 0.06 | 3.31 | 3.12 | 3.3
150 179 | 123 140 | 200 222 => -0.13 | 3.36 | 3.64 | 3.06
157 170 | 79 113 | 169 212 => -0.13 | 3.23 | 3.68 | 3.28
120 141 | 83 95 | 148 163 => 0.10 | 3.08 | 3.19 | 3.72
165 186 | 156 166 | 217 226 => -0.03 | 3.68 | 3.59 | 2.95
